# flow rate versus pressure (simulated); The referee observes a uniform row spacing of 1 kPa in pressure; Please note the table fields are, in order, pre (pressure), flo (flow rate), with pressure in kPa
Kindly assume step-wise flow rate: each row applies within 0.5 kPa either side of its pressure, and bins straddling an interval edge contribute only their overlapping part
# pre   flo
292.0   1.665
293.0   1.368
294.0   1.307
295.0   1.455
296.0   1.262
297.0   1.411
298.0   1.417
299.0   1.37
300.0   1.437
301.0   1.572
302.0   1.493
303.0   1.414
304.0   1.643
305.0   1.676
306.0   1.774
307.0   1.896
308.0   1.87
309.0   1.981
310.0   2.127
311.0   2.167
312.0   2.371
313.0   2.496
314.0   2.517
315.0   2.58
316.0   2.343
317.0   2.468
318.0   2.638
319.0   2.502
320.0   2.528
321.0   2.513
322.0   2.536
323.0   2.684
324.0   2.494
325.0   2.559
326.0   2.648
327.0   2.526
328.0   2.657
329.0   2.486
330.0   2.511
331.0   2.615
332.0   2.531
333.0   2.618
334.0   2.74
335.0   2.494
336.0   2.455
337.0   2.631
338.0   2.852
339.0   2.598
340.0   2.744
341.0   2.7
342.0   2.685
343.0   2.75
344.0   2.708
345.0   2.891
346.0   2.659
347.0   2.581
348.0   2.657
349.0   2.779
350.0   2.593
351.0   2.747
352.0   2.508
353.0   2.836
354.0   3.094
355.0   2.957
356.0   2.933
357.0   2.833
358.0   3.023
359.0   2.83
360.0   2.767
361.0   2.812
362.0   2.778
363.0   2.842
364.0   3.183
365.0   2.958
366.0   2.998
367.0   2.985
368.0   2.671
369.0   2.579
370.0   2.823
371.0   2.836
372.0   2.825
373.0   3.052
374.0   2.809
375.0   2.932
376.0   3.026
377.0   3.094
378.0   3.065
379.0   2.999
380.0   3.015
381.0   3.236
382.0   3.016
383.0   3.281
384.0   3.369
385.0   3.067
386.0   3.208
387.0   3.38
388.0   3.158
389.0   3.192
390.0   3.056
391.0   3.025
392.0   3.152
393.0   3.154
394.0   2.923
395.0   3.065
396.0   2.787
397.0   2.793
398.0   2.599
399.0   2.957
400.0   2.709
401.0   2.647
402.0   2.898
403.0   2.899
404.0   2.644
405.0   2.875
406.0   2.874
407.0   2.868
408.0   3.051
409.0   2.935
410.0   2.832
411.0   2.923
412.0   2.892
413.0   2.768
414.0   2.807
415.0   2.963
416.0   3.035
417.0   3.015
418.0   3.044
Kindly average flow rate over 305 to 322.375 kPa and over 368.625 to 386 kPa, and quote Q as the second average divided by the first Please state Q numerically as 1.3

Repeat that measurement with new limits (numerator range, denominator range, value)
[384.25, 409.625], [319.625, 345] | 1.13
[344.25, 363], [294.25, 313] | 1.64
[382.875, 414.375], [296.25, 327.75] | 1.40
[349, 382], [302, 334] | 1.24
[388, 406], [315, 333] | 1.14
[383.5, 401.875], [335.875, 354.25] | 1.11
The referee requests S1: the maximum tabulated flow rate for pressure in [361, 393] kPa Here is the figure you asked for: 3.38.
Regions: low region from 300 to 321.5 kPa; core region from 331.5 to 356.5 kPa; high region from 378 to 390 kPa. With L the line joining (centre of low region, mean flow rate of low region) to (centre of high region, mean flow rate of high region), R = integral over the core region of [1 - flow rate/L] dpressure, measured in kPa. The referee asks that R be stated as -1.2 kPa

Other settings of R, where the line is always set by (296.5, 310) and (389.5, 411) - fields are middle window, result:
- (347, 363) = -3.5 kPa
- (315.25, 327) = -4.3 kPa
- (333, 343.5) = -2.9 kPa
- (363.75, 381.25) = -2.8 kPa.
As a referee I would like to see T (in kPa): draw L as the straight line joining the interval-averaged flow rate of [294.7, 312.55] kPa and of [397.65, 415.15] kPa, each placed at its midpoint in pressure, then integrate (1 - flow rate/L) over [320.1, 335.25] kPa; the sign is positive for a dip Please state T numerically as -4.8 kPa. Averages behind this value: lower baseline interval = 1.69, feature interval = 2.57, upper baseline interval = 2.84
